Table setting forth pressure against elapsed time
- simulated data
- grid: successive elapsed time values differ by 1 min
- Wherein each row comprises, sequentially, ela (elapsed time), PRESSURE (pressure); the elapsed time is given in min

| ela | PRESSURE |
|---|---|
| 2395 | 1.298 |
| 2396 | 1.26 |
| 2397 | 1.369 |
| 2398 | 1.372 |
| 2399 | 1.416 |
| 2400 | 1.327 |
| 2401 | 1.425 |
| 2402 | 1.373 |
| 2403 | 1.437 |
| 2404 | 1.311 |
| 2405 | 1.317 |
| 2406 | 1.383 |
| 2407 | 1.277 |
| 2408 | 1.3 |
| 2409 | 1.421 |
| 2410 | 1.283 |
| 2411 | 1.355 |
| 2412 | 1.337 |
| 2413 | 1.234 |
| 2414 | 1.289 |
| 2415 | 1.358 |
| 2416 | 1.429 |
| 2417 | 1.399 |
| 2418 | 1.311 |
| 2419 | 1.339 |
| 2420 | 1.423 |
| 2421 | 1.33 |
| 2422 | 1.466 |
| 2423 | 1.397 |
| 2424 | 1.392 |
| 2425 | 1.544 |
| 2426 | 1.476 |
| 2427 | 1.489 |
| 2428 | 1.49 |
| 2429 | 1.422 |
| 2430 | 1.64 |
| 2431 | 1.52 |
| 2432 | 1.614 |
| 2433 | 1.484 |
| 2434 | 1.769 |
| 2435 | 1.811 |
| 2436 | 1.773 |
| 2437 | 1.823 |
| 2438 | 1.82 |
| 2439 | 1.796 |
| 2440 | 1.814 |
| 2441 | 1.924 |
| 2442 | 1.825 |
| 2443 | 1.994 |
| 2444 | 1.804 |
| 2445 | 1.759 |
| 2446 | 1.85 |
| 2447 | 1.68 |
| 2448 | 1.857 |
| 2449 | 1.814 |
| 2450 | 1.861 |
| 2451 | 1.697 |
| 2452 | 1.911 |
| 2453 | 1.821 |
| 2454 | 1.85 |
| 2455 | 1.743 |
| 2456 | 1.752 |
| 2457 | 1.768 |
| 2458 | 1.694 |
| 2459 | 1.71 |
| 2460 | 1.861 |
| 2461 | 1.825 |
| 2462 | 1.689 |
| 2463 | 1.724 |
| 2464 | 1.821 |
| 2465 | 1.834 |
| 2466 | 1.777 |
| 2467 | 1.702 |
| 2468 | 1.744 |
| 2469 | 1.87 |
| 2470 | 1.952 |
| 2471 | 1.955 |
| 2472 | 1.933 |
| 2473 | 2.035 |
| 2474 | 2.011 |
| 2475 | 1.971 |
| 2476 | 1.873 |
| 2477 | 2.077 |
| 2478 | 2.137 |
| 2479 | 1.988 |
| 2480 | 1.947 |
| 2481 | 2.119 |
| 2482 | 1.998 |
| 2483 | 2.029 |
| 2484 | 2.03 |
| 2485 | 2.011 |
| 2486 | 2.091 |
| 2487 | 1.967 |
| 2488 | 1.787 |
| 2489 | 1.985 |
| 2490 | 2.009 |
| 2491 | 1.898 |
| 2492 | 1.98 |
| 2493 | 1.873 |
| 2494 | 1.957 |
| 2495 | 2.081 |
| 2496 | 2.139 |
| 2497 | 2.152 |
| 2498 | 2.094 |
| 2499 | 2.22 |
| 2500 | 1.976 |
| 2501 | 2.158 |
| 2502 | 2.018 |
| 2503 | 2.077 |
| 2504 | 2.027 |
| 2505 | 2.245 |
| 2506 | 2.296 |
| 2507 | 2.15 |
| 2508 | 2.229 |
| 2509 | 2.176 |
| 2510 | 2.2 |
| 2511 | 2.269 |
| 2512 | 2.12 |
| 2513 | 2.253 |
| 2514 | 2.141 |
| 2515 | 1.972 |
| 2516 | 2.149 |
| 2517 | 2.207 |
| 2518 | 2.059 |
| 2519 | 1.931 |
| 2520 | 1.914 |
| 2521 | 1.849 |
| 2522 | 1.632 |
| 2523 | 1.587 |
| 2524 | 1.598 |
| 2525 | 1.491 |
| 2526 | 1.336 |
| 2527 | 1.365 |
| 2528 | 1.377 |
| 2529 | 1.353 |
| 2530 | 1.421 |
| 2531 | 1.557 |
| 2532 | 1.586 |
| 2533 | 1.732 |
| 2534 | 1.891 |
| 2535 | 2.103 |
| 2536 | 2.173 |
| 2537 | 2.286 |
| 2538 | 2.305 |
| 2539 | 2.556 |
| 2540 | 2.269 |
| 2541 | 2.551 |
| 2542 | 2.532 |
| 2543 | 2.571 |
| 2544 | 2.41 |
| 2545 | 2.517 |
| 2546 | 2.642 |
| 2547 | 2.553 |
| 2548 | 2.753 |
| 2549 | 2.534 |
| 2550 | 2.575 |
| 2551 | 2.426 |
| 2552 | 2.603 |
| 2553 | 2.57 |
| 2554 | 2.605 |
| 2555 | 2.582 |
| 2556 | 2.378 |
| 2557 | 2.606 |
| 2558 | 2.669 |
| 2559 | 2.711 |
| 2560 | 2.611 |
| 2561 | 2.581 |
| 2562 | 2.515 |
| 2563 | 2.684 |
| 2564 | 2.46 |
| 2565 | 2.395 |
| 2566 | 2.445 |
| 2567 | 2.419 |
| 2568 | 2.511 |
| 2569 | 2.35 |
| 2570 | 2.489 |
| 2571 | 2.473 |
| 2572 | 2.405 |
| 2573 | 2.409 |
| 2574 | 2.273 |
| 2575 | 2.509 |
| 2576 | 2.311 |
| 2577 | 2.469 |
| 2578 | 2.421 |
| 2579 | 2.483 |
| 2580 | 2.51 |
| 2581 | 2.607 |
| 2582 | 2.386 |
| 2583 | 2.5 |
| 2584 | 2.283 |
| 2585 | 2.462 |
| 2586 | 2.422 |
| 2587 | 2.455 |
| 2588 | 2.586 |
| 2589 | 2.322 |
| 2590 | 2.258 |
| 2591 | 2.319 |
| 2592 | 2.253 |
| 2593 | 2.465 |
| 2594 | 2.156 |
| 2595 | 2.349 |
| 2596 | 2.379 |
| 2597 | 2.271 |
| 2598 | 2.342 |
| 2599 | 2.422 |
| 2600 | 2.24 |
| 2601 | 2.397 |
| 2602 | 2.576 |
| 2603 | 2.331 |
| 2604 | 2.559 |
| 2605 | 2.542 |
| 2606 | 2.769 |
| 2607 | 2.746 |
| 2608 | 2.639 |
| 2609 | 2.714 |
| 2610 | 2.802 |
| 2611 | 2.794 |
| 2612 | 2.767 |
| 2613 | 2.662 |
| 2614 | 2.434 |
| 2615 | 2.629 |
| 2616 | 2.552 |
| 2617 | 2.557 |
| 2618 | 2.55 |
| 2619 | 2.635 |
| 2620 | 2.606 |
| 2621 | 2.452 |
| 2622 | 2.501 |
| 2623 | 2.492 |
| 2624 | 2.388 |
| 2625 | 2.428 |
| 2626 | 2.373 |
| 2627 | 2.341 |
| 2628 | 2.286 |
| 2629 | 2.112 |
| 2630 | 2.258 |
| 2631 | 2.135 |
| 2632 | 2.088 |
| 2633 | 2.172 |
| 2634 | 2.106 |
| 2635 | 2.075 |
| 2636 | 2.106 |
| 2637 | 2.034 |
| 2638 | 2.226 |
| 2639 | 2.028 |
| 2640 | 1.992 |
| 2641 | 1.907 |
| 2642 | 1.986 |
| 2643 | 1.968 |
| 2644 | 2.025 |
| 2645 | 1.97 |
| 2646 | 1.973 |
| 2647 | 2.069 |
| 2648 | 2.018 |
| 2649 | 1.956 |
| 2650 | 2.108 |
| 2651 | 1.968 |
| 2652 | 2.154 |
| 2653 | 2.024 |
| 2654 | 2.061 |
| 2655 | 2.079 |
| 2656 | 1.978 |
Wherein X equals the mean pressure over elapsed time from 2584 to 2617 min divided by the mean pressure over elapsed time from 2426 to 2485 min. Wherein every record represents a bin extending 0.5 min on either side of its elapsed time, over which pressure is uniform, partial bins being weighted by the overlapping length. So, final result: 1.37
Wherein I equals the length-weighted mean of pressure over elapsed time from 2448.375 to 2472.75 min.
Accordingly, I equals 1.81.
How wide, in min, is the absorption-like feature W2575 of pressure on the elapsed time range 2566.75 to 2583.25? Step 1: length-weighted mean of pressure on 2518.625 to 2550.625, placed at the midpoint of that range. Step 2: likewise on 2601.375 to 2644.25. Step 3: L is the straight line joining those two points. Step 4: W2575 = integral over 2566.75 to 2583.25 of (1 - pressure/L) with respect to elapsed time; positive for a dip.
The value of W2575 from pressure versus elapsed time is -1.88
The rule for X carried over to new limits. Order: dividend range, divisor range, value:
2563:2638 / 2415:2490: 1.37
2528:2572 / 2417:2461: 1.41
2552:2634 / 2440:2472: 1.36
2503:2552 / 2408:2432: 1.48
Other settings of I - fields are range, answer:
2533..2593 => 2.45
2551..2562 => 2.58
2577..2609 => 2.44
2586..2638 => 2.42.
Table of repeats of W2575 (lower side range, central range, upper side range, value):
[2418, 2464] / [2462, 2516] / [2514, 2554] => -3.59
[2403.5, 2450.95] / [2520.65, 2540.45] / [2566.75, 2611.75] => 3.36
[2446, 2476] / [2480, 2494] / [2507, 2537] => -1.07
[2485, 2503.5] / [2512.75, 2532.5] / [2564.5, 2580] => 3.96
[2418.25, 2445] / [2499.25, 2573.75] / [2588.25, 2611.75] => -1.99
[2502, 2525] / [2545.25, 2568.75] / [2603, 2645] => -4.20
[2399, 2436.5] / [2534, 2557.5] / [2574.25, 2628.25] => -3.36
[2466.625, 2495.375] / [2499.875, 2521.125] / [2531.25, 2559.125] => 0.49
